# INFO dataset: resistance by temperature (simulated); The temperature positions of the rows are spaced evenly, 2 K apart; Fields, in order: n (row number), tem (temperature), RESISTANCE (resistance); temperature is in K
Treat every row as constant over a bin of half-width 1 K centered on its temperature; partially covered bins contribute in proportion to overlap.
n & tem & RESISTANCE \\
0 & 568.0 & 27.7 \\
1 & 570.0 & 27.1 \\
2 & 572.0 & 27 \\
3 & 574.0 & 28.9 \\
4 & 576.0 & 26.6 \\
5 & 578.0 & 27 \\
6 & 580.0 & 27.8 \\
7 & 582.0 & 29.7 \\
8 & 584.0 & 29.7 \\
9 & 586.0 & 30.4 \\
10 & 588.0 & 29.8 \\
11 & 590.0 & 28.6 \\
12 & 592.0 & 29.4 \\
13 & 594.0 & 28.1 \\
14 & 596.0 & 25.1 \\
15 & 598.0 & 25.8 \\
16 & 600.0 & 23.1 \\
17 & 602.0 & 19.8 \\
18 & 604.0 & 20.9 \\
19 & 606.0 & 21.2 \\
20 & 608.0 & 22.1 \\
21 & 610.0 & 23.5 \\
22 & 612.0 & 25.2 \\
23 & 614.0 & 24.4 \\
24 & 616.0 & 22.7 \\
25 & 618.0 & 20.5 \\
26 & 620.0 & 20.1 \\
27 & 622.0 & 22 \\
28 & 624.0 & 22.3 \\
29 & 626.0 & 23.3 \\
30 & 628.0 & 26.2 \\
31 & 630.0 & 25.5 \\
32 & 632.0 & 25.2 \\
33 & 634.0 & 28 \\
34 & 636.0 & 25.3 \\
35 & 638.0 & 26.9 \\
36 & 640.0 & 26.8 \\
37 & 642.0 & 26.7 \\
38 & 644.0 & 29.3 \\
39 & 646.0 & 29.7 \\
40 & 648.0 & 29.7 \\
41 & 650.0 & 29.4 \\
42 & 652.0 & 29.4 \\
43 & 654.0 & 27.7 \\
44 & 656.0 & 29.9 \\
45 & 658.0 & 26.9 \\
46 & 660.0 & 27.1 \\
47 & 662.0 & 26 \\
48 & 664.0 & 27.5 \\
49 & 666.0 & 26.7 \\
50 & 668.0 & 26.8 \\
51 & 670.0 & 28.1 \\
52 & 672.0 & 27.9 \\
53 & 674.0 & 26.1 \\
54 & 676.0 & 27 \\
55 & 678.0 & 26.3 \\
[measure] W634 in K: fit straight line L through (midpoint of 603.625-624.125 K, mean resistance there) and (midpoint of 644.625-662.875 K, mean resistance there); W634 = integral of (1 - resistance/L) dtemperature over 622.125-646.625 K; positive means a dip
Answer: -0.5 K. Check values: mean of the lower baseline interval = 22.3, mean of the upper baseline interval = 28.5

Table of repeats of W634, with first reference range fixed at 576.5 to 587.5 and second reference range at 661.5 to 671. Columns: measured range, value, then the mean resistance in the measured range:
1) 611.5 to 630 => 3.29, 23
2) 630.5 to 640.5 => 0.49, 26.4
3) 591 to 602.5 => 1.25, 25.5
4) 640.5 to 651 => -0.52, 28.9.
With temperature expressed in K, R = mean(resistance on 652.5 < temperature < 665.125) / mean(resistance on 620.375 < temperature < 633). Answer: 1.2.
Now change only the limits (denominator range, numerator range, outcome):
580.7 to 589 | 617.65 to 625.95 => 0.72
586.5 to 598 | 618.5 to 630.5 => 0.82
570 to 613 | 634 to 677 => 1.06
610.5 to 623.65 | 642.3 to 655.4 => 1.29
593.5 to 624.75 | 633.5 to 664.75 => 1.22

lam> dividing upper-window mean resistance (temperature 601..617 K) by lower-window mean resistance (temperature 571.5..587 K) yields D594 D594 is 0.8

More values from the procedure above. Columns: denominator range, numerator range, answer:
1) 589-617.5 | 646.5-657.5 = 1.20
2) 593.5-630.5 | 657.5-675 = 1.17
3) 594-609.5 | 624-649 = 1.16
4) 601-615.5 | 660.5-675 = 1.20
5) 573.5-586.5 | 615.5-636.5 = 0.83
